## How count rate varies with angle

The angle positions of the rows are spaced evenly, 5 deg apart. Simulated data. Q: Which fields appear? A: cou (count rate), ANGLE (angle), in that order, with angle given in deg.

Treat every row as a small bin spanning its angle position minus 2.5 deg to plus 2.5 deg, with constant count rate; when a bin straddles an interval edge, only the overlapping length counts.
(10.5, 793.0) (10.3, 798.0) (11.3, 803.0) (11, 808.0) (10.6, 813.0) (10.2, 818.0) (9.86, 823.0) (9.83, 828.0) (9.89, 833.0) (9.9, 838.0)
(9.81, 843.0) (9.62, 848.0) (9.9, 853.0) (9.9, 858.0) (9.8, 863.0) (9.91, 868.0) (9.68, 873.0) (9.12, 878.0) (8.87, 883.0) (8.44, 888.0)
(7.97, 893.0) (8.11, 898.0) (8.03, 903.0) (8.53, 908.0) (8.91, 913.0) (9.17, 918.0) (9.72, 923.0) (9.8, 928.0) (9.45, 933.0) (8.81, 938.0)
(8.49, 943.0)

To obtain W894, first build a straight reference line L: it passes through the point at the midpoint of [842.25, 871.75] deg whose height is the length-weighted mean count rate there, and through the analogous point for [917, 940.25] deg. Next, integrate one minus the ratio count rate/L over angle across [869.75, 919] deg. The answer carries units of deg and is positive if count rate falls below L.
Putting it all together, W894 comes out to 4.7 deg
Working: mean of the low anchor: 9.82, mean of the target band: 8.69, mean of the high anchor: 9.41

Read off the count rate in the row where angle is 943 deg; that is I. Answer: 8.49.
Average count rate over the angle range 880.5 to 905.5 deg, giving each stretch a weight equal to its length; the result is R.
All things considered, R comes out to 8.28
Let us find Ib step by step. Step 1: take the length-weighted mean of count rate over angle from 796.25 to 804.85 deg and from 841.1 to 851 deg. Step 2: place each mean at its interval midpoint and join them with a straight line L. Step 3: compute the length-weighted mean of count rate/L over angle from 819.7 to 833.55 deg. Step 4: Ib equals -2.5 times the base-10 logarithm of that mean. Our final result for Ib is 0.03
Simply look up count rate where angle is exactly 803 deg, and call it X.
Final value 11.3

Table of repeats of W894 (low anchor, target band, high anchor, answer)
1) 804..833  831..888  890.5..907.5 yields -2.7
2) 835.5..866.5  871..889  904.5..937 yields 1.0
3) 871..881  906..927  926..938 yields 0.6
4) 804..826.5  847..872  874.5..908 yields -1.4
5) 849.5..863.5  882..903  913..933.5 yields 3.0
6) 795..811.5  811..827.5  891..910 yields 0.4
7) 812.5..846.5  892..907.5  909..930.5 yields 2.2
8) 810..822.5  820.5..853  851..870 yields 1.0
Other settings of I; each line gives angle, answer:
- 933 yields 9.45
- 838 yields 9.9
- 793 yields 10.5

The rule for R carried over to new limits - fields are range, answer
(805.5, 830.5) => 10.3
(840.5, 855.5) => 9.78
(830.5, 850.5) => 9.81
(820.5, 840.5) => 9.87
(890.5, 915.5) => 8.31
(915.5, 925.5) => 9.45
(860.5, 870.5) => 9.86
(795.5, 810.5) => 10.9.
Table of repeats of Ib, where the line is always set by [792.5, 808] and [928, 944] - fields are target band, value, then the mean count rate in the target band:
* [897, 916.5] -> 0.121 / 8.46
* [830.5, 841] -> 0.048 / 9.89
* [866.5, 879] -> 0.031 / 9.6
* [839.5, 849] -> 0.052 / 9.75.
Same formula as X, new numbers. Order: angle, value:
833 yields 9.89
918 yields 9.17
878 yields 9.12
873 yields 9.68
